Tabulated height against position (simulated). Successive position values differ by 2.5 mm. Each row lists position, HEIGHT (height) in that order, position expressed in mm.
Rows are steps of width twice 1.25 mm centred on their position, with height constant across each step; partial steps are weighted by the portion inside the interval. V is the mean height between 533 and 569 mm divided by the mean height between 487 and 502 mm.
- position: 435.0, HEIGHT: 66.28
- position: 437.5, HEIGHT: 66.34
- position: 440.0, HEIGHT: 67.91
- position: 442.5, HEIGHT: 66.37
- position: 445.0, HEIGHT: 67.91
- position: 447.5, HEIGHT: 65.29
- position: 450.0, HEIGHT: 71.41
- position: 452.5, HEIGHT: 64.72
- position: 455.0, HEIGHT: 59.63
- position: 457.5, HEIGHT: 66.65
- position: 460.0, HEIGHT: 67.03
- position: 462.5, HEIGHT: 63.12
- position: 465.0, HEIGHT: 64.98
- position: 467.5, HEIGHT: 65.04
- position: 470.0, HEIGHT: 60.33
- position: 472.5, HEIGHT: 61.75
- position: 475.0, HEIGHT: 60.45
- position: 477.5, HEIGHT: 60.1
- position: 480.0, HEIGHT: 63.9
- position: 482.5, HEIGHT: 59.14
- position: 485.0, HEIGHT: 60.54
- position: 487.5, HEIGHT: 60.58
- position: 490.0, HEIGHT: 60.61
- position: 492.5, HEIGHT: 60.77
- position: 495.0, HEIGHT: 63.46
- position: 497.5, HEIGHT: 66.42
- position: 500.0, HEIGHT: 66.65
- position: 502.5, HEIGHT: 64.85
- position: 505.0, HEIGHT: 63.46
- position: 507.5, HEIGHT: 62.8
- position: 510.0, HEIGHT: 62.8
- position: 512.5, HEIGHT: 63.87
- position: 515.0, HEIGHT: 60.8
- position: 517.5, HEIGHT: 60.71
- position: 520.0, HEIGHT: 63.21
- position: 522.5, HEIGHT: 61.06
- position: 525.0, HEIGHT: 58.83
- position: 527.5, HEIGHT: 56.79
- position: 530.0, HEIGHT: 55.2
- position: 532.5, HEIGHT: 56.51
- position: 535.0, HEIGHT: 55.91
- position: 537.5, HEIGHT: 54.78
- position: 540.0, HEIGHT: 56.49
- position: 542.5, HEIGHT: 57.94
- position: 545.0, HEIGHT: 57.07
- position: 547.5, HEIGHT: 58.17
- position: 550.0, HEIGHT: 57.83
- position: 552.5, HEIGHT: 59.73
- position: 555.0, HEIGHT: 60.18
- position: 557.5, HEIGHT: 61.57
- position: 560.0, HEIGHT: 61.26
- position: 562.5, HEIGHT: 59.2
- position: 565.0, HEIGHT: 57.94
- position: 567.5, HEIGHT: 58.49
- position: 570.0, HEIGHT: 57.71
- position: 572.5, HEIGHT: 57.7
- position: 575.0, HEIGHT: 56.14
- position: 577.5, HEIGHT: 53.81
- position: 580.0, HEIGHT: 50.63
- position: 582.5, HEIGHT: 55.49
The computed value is 0.92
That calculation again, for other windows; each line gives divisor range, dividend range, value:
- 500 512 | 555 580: 0.91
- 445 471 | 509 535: 0.92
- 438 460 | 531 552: 0.86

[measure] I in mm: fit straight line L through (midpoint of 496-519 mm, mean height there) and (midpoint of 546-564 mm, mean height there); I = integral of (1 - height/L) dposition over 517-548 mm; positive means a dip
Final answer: 1.86 mm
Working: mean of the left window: 63.6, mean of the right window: 59.6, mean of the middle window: 57.8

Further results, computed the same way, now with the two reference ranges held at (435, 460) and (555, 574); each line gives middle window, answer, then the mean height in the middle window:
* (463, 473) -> 0.3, 63.1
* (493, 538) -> 0.8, 61.1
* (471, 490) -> 1.0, 60.9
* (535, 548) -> 0.8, 56.7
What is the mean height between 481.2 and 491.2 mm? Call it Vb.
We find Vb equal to 60.2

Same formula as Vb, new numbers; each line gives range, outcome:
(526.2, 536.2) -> 56.1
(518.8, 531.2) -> 59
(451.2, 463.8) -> 64.3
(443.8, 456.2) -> 65.8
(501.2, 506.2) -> 64.2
